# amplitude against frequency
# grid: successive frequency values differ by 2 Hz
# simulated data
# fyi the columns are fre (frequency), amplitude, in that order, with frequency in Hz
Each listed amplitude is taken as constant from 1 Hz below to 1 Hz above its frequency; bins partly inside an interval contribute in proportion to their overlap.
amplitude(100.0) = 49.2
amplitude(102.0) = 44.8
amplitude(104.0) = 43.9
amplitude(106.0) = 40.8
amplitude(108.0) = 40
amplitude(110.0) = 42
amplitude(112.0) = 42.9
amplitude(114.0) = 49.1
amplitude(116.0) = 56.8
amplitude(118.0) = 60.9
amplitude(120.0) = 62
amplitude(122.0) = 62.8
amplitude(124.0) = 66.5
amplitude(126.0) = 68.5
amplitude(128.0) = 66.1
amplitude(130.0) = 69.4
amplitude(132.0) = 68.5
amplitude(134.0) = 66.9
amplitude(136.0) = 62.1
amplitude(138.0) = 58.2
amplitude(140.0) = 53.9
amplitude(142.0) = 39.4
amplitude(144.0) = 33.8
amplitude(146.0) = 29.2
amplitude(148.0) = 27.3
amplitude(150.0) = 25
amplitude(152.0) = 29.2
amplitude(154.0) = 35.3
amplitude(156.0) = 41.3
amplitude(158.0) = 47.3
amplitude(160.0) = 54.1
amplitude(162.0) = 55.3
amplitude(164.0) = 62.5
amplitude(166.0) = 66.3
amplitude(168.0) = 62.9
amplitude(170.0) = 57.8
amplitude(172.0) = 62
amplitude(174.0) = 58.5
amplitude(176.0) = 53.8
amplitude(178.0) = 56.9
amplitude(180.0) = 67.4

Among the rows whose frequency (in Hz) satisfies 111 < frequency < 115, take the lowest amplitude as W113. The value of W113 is 42.9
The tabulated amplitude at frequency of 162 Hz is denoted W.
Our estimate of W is 55.3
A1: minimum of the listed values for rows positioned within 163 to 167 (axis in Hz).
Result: 62.5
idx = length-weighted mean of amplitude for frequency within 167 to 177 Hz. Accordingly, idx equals 59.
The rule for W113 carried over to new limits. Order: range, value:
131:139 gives 58.2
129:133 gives 68.5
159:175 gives 54.1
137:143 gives 39.4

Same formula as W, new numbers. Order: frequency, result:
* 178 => 56.9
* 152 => 29.2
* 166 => 66.3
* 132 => 68.5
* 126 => 68.5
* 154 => 35.3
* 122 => 62.8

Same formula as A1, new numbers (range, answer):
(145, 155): 25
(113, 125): 49.1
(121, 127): 62.8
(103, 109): 40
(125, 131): 66.1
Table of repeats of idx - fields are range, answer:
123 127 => 67.5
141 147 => 34.1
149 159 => 35.6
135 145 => 49.5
